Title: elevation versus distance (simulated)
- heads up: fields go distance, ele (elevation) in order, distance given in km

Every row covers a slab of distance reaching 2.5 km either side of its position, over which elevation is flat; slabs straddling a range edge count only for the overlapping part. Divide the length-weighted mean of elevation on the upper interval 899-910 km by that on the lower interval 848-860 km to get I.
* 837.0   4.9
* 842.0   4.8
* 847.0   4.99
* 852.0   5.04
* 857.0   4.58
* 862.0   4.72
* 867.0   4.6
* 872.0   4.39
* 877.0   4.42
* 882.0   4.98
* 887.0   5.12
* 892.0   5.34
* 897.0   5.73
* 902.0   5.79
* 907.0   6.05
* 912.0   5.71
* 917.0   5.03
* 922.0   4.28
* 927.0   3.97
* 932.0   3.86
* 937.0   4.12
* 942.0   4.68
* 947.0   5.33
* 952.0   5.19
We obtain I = 1.2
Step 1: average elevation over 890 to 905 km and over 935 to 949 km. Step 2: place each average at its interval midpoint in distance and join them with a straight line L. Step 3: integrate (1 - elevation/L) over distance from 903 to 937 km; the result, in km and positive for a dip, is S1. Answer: 2.5 km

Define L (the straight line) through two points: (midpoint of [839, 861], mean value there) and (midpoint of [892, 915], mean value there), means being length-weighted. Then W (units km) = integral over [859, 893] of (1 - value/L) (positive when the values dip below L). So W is 3.3 km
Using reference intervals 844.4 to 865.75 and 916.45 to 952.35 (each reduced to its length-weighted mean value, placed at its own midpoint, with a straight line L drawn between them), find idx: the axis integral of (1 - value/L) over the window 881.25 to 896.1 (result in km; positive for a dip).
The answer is -1.7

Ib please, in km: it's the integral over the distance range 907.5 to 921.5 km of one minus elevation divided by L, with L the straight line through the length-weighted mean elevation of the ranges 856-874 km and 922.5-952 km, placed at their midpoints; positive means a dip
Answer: -2.6 km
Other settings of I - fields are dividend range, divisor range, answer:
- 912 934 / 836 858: 0.91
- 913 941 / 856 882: 0.95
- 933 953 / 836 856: 0.96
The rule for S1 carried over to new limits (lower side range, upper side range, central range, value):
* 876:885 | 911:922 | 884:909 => -3.4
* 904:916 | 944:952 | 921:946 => 5.5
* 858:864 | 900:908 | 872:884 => 1.3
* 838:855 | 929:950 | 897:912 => -3.8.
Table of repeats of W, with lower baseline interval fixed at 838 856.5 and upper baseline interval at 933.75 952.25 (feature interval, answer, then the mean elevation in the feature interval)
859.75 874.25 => 0.9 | 4.57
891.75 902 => -1.7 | 5.64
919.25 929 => 1.3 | 4.16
